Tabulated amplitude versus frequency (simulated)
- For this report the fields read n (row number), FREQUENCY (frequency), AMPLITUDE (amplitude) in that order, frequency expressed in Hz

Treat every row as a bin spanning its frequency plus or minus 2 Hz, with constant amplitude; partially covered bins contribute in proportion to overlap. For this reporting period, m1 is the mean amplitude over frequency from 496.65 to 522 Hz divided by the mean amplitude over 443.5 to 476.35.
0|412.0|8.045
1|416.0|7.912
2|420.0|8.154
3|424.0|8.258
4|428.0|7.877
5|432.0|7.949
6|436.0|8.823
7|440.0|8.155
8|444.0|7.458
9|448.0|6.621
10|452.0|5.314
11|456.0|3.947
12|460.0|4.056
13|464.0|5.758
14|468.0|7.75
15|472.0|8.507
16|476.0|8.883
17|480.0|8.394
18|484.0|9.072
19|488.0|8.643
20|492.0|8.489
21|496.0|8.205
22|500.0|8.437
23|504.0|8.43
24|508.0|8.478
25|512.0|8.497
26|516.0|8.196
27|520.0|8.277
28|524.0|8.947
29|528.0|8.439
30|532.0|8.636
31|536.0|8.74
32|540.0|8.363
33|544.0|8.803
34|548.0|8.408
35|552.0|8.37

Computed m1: 1.33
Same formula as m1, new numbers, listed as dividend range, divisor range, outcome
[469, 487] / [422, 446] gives 1.07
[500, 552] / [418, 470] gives 1.23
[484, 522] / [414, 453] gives 1.09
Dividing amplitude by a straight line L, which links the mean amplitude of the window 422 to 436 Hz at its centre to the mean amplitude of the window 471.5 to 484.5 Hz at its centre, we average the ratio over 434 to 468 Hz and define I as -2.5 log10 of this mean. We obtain 0.30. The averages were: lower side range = 8.14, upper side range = 8.7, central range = 6.35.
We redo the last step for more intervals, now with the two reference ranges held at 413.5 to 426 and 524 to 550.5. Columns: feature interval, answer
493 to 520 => 0.01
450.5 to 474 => 0.37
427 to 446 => 0.02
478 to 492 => -0.04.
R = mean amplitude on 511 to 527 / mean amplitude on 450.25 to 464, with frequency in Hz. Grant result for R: 1.84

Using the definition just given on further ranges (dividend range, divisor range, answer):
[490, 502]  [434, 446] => 1.03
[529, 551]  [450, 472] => 1.52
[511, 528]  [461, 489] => 1.06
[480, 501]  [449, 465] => 1.77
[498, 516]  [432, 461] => 1.29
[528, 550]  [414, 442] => 1.05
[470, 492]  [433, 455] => 1.21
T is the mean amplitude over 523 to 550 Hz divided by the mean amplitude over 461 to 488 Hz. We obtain 1.1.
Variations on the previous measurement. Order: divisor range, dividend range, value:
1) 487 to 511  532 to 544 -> 1.02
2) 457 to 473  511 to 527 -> 1.36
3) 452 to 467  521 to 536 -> 1.77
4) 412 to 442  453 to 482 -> 0.82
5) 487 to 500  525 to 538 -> 1.02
